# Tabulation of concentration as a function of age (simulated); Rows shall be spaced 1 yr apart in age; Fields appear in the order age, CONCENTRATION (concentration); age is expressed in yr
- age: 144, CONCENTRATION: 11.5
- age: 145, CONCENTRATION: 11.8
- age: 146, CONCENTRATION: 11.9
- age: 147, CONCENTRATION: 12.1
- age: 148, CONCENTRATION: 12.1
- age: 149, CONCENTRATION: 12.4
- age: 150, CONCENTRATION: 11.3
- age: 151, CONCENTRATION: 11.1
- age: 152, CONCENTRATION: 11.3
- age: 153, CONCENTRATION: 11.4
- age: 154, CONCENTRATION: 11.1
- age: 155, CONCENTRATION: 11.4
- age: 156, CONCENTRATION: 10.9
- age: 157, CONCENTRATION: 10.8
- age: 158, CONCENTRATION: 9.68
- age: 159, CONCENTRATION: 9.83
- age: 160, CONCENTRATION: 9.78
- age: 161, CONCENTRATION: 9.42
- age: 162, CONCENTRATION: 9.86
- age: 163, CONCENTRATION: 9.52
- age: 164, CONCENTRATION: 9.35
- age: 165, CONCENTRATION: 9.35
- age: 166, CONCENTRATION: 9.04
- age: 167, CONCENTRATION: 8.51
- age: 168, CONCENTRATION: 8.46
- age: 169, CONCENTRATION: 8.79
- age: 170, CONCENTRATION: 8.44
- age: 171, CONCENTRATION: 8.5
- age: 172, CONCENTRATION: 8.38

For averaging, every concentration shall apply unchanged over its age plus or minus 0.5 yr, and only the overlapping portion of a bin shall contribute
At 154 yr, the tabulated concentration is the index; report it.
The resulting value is 11.1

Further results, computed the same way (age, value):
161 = 9.42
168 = 8.46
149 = 12.4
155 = 11.4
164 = 9.35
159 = 9.83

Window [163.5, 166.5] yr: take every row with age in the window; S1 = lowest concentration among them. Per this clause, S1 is 9.04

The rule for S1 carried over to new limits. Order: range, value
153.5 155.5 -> 11.1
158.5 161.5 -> 9.42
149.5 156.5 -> 10.9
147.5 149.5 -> 12.1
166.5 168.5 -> 8.46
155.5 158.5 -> 9.68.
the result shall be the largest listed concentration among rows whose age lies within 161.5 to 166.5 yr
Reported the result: 9.86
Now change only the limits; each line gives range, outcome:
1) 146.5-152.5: 12.4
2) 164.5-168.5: 9.35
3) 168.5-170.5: 8.79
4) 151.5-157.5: 11.4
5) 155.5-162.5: 10.9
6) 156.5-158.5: 10.8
